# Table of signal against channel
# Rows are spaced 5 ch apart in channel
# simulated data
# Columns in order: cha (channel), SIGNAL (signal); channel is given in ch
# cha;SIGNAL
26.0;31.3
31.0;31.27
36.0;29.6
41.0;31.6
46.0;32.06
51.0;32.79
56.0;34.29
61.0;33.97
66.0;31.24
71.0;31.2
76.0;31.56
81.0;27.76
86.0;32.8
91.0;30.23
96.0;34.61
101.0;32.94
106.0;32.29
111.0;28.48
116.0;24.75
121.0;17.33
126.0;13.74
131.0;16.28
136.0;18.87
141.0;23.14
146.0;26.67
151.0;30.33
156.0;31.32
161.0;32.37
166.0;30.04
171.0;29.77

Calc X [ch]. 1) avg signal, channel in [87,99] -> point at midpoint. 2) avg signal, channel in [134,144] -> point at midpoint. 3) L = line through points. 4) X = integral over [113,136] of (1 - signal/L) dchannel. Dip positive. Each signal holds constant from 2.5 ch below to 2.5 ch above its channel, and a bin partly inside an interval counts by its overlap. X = 6.11 ch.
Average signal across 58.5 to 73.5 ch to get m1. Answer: 32.1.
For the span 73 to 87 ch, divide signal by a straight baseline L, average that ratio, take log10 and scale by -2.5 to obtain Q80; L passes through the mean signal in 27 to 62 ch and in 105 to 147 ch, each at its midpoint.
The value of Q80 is -0.11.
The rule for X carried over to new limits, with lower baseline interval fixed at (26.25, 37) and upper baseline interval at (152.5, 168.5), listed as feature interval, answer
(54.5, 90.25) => -0.9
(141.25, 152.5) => 1.4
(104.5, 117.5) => 1.1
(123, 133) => 5.2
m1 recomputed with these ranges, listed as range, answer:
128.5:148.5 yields 21.2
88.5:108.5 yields 32.5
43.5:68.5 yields 32.9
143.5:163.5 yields 30.2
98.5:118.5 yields 29.6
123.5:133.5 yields 15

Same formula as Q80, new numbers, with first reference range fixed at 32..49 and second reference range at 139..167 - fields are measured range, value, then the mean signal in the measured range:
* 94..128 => 0.135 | 26.4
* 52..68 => -0.082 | 33.2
